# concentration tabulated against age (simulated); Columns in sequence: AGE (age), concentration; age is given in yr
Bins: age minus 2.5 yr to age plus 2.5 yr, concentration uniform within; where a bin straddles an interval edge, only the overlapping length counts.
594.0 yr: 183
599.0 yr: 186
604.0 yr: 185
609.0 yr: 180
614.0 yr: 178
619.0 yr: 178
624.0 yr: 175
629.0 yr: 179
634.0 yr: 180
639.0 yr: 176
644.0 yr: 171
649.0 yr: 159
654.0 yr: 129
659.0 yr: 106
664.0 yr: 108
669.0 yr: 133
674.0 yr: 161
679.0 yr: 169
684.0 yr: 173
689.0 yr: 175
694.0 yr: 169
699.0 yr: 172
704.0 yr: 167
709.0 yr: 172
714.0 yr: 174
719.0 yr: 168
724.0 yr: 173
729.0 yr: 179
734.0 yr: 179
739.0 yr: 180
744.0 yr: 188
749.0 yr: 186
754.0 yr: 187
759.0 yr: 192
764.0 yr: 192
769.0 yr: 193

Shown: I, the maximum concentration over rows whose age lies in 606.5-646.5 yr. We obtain 180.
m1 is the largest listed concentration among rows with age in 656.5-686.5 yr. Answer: 173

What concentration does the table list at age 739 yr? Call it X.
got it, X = 180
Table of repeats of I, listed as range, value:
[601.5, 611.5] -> 185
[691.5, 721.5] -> 174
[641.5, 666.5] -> 171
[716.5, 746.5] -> 188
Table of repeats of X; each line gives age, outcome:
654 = 129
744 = 188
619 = 178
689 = 175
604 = 185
